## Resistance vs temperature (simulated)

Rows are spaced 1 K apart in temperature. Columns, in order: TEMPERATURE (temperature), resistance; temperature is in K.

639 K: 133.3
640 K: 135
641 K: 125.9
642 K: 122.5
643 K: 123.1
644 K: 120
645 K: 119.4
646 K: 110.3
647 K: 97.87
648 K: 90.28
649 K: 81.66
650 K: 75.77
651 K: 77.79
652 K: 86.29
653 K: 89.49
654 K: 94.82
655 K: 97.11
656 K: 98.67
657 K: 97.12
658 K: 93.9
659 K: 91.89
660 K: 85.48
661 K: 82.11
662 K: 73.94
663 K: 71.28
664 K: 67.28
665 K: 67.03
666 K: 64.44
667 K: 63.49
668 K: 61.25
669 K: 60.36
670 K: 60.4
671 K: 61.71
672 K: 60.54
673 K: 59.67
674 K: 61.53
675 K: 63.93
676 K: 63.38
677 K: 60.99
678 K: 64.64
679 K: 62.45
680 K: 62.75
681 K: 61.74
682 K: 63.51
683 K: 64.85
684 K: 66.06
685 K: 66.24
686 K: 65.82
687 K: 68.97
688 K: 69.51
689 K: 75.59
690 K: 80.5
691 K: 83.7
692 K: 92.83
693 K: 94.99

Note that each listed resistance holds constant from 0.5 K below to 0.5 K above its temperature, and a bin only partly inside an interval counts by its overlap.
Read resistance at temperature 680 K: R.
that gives 62.75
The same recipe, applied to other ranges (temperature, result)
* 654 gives 94.82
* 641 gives 125.9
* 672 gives 60.54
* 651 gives 77.79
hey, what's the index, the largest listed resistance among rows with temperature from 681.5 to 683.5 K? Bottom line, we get 64.85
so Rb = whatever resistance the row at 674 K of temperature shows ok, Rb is 61.53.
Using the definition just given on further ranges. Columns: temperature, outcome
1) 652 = 86.29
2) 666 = 64.44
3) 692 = 92.83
